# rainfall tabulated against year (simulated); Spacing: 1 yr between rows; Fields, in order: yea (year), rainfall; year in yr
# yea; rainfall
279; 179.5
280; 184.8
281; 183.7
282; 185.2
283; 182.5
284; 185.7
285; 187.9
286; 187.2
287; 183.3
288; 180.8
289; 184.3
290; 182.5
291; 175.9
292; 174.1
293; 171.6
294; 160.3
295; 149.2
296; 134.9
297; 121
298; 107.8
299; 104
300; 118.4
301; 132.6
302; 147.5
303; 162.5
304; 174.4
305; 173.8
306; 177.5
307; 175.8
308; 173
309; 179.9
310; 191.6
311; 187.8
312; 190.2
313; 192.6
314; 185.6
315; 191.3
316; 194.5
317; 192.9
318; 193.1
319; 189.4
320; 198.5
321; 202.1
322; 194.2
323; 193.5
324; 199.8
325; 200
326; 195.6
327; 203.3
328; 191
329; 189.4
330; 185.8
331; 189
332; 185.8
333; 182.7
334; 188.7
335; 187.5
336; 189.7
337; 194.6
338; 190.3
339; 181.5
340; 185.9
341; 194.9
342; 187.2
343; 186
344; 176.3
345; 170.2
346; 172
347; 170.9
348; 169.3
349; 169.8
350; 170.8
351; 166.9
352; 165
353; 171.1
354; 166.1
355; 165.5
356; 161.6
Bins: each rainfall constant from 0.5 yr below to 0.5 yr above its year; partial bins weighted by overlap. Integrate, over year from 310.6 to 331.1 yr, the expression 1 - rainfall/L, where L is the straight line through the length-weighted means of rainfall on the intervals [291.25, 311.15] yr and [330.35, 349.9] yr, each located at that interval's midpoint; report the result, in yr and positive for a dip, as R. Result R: -2.9 yr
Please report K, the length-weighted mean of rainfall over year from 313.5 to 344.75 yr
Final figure 191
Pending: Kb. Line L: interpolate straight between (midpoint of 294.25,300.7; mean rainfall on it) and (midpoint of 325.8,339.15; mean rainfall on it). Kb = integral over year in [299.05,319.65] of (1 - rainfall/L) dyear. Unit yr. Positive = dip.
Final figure -3.91 yr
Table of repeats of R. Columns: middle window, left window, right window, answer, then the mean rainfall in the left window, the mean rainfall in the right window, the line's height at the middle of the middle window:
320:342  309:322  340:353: -1.0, 192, 175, 184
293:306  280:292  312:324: 3.1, 183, 194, 188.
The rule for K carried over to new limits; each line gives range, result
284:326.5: 174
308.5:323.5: 192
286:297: 168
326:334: 190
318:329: 196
